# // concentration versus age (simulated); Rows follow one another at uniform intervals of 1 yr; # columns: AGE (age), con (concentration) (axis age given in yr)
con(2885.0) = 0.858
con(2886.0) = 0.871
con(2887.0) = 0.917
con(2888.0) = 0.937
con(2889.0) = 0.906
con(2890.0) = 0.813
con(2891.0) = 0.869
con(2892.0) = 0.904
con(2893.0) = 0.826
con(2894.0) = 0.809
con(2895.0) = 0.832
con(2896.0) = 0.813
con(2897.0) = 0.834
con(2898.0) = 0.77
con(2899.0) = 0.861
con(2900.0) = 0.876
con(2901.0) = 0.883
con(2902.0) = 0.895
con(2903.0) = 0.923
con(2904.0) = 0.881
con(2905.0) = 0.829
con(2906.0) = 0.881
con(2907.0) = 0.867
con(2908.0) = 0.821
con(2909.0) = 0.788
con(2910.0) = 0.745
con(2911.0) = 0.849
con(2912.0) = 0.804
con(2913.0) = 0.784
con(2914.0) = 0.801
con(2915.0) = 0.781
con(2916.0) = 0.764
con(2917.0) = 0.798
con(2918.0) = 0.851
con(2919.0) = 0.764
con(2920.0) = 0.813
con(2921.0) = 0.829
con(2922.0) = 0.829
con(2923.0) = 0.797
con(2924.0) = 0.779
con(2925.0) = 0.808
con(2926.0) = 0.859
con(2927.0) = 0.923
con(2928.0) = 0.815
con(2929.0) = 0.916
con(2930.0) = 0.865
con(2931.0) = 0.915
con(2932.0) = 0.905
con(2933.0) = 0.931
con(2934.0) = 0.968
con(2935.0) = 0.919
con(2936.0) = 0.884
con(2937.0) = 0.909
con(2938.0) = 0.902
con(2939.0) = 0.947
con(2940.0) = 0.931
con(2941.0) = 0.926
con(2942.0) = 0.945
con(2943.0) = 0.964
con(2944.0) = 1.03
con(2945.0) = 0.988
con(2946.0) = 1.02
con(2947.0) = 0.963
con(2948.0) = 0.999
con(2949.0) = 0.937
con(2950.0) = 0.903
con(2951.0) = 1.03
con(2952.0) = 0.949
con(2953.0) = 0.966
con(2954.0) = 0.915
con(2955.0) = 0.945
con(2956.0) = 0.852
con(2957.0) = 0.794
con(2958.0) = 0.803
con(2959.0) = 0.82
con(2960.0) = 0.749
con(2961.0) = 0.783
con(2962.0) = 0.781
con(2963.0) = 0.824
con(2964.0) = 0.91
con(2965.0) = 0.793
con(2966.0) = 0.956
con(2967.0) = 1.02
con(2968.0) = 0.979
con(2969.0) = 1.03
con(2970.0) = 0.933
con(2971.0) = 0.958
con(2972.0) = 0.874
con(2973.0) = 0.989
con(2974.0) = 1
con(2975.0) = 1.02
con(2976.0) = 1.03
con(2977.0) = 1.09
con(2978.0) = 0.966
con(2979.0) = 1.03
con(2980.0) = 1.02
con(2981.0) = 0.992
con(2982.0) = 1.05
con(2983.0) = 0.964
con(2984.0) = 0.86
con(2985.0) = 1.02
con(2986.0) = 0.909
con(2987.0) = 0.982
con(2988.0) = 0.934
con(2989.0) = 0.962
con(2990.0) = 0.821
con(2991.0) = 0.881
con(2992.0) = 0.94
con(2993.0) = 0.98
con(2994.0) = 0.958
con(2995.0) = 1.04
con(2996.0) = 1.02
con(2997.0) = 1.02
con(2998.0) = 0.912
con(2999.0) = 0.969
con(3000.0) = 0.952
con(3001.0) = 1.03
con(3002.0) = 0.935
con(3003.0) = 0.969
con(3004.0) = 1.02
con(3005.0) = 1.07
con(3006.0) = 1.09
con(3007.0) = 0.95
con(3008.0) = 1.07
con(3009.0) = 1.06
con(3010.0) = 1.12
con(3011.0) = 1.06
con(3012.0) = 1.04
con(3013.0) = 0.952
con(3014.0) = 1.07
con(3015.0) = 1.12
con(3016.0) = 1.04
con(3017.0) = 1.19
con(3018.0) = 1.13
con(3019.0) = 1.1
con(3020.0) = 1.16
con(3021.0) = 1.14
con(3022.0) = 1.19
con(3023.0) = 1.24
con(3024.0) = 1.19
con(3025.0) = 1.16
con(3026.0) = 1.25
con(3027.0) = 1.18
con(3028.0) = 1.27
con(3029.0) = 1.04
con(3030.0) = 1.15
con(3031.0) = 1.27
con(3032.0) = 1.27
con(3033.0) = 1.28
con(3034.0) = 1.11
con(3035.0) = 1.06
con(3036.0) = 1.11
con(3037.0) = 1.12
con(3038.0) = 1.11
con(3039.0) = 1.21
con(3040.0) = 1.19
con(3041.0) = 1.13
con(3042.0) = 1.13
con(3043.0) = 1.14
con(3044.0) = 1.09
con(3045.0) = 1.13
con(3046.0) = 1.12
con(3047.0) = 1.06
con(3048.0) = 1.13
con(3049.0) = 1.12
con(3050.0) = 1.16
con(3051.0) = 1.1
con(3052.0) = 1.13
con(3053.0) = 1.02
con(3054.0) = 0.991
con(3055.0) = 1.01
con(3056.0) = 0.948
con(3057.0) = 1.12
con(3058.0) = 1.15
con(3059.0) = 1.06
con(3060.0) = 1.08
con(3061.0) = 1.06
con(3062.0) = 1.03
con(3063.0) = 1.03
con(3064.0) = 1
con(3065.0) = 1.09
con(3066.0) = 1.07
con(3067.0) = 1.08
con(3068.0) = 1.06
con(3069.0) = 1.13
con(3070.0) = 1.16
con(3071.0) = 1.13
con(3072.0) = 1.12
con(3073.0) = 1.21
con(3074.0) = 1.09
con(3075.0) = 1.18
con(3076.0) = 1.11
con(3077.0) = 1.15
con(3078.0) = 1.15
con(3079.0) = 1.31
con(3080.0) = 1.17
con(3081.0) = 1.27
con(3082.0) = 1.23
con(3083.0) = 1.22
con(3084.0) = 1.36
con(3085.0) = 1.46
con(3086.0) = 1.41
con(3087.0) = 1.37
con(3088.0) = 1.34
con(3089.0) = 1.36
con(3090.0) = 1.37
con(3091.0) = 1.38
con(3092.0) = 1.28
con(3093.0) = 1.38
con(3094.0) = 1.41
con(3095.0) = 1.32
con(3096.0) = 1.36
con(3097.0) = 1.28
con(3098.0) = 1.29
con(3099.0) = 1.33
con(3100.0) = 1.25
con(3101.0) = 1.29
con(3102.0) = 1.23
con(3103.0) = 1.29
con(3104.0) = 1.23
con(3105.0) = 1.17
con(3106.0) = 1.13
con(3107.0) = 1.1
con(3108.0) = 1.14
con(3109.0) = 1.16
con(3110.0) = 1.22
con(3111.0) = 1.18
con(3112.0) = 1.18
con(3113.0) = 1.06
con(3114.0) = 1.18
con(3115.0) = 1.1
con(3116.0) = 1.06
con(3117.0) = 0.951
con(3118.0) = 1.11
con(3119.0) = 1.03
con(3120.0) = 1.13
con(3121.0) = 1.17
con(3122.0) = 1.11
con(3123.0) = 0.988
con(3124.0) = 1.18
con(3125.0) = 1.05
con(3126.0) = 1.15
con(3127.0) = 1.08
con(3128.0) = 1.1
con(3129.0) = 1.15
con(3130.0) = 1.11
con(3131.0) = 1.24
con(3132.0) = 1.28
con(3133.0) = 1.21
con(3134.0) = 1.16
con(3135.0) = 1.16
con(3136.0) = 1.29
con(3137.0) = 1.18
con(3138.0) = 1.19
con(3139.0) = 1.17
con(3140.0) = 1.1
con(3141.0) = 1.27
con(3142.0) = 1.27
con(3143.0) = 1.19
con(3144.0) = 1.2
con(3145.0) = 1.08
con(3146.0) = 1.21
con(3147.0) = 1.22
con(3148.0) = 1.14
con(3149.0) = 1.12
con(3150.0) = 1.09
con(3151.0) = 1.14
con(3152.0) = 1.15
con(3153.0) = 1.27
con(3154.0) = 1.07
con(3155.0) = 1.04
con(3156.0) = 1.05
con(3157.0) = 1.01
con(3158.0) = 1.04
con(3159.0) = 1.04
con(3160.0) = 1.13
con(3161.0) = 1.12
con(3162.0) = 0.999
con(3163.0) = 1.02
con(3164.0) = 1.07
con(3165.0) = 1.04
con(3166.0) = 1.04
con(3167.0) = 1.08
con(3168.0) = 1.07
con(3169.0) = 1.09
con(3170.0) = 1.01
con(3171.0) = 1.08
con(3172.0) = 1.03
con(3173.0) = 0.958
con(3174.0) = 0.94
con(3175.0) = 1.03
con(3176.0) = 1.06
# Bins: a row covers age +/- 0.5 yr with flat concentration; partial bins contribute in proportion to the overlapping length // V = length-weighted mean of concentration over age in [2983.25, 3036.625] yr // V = 1.06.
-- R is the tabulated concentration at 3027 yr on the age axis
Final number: 1.18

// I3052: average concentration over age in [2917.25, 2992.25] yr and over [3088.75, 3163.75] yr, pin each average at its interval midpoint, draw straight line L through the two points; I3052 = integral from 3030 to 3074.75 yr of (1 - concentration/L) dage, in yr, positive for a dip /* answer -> -2.1 yr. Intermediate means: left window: 0.918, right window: 1.17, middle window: 1.11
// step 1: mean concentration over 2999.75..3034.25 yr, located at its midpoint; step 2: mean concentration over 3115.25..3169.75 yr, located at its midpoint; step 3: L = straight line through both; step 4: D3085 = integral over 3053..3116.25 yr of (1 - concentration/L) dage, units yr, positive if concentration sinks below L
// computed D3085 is -4.17 yr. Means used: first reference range 1.11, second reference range 1.12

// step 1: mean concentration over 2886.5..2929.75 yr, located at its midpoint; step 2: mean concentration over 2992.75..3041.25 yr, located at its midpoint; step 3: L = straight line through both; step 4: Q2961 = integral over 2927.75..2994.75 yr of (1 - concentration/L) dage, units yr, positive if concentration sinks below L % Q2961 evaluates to 2.0 yr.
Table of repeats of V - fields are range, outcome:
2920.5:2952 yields 0.915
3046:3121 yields 1.18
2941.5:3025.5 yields 0.986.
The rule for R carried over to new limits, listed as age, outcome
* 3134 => 1.16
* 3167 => 1.08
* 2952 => 0.949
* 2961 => 0.783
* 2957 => 0.794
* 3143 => 1.19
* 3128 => 1.1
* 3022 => 1.19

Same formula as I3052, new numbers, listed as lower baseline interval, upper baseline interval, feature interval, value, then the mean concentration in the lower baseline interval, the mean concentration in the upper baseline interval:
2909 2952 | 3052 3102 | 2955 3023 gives 1.9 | 0.883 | 1.2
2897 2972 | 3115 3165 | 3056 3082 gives -1.9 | 0.88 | 1.13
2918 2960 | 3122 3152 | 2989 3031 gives -2.9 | 0.899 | 1.16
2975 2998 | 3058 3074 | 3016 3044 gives -3.4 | 0.975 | 1.09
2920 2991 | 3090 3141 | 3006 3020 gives -0.8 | 0.922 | 1.19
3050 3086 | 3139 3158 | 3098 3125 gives -0.4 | 1.13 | 1.14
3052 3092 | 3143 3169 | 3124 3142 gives -0.9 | 1.17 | 1.1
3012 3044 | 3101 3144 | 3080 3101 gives -3.2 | 1.15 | 1.16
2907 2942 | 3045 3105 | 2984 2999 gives 0.7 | 0.852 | 1.19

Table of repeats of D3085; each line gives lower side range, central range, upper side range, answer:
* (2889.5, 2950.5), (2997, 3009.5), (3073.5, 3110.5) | 0.7 yr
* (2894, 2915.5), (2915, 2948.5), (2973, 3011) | -0.3 yr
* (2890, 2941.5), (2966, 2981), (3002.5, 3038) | 0.1 yr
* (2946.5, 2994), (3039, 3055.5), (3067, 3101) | 0.7 yr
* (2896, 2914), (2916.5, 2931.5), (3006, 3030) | 0.8 yr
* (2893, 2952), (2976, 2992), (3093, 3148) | 0.0 yr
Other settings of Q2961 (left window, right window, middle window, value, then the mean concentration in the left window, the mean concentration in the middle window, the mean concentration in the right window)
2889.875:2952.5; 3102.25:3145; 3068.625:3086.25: -1.99 yr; 0.874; 1.21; 1.15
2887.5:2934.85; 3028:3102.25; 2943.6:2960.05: 0.13 yr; 0.845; 0.925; 1.18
